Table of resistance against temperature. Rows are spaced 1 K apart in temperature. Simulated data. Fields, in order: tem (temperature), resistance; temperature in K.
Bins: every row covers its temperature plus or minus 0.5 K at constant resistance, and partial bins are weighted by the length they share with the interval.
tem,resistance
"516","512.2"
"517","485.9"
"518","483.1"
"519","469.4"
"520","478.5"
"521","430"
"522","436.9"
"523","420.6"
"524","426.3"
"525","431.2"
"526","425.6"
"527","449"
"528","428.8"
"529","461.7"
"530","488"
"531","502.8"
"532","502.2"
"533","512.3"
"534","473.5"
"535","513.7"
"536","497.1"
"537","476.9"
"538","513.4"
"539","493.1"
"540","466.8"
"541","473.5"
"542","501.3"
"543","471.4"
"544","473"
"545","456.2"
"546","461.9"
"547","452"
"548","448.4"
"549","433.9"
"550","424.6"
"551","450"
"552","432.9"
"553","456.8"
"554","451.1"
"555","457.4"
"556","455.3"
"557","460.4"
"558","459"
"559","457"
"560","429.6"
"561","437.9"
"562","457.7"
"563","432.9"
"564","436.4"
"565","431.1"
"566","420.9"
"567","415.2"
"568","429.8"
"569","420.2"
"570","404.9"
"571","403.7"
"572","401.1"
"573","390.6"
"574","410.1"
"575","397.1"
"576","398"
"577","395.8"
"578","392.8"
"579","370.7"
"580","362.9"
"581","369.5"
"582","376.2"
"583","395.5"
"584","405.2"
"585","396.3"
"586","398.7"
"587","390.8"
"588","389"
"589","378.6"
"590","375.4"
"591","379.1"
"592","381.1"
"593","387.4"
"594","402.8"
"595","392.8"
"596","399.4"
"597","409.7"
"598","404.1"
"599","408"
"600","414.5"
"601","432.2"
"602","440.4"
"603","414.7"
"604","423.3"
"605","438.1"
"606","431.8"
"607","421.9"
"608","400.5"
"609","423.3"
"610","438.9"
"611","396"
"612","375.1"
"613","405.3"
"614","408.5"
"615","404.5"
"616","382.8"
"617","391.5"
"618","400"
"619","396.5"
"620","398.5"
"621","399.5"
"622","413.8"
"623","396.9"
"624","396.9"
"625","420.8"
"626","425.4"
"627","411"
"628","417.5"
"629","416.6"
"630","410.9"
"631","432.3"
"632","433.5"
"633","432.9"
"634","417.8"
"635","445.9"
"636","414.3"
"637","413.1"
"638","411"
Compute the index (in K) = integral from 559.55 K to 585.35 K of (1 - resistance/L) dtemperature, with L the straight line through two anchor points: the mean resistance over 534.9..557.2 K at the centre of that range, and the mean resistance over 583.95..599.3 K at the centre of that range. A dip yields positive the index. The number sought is 1.02 K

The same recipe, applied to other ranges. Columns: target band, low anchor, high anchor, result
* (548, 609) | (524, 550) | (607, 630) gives 3.3 K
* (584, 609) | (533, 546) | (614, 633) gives 1.6 K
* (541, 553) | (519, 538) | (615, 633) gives 0.0 K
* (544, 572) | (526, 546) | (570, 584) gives -0.5 K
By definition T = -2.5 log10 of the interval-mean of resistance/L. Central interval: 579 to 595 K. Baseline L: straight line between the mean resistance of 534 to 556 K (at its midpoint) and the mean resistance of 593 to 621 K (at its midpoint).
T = 0.112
